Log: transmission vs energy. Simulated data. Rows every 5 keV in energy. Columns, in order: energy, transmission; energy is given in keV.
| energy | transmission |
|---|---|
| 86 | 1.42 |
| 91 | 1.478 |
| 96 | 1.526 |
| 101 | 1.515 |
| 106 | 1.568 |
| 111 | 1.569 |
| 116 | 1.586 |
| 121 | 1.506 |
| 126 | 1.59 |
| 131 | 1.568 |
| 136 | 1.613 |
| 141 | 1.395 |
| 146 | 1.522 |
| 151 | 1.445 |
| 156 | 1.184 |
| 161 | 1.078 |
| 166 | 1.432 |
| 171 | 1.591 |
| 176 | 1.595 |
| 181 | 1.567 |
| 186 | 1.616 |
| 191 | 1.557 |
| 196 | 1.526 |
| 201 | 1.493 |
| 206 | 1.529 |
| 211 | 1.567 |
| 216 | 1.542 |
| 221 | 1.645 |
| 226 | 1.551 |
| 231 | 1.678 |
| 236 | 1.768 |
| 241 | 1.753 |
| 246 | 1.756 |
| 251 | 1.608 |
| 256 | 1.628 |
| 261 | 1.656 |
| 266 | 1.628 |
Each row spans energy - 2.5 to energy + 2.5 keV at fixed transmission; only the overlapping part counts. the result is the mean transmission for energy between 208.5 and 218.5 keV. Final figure 1.55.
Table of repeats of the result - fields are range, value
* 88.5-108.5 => 1.52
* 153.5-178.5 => 1.38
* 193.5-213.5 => 1.53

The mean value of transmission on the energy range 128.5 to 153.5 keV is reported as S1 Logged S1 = 1.51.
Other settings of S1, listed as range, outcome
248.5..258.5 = 1.62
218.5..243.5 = 1.68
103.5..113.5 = 1.57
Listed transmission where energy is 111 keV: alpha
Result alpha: 1.569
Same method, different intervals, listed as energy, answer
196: 1.526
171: 1.591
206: 1.529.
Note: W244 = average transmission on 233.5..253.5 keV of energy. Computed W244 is 1.72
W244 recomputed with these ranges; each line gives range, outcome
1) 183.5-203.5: 1.55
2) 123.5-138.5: 1.59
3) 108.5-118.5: 1.58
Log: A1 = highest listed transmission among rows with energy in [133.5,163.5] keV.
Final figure 1.613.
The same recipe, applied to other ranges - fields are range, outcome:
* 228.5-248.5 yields 1.768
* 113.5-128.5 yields 1.59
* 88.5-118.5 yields 1.586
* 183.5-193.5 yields 1.616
